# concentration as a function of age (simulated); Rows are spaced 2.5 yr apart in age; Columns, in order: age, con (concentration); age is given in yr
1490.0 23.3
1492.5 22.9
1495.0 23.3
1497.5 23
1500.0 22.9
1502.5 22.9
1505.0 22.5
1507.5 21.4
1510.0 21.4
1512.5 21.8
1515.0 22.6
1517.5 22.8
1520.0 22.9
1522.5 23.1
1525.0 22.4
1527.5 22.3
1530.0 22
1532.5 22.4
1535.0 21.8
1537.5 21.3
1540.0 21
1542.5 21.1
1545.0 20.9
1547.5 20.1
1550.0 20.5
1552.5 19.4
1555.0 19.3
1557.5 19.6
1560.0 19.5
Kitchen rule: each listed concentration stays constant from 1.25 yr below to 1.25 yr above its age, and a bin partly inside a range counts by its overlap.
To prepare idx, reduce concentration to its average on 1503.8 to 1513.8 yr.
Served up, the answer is 21.8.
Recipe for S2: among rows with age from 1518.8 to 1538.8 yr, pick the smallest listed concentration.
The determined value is 21.3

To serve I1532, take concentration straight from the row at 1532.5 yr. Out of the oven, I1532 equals 22.4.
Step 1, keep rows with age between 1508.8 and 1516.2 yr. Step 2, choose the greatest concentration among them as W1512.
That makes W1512 22.6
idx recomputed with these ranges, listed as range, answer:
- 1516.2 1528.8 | 22.7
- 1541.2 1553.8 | 20.4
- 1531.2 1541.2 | 21.6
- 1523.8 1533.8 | 22.3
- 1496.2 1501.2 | 23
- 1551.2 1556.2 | 19.4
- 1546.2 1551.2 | 20.3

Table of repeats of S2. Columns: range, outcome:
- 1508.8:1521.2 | 21.4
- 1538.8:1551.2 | 20.1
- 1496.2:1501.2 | 22.9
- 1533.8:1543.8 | 21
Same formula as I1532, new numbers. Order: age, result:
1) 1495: 23.3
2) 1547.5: 20.1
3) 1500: 22.9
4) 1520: 22.9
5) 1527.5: 22.3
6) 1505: 22.5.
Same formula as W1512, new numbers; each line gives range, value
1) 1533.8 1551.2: 21.8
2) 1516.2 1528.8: 23.1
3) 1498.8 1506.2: 22.9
